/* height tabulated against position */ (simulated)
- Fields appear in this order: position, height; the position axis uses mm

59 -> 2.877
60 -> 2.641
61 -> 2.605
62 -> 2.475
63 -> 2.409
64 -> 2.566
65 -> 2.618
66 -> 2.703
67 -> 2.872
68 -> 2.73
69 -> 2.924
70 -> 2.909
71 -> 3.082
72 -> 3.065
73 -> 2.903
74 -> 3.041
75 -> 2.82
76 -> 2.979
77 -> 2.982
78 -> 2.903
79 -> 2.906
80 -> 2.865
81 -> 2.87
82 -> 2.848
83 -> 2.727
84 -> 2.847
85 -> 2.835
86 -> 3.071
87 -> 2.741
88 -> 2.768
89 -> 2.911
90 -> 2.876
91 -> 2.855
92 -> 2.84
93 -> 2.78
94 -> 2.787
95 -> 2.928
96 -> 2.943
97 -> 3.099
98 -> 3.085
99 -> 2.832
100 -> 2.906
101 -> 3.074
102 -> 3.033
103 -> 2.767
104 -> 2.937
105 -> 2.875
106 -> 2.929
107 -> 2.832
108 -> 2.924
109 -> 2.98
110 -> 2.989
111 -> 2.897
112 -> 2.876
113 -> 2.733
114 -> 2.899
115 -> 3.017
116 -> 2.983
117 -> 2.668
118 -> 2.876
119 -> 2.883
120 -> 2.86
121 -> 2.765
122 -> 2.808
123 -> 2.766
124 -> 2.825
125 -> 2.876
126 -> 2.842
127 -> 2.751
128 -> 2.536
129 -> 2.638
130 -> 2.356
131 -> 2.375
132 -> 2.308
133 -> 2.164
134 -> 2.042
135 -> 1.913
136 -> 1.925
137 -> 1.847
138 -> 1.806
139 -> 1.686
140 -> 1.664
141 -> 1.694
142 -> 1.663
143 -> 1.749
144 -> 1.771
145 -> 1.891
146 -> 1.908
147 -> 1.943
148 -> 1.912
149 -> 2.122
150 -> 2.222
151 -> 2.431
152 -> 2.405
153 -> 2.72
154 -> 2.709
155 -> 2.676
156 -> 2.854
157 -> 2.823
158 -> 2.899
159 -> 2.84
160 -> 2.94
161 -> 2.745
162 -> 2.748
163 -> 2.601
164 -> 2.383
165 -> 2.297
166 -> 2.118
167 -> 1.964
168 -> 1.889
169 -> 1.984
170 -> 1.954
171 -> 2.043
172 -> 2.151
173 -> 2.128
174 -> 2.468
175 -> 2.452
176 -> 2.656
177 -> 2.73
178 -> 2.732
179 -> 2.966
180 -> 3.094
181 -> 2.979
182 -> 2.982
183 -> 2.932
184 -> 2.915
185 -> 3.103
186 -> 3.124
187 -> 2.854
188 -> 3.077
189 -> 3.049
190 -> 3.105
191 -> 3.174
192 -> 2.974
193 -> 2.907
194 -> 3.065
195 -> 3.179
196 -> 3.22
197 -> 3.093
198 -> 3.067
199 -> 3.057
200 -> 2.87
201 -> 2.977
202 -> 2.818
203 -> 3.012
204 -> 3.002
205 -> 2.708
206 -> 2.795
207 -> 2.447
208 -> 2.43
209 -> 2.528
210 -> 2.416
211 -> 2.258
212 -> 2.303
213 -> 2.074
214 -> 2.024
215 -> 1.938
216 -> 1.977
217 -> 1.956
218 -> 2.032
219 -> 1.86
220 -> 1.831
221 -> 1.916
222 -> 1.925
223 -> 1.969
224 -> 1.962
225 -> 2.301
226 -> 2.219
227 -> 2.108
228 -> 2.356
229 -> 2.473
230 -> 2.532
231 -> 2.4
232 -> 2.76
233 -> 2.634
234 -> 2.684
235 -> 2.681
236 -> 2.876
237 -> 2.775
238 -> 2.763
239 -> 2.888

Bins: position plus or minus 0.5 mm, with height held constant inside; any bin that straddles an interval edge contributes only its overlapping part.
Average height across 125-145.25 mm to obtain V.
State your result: 2.1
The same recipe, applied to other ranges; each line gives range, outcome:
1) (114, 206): 2.57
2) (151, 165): 2.69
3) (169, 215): 2.74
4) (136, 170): 2.23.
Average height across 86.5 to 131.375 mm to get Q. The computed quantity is 2.84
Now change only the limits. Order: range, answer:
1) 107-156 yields 2.43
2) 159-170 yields 2.37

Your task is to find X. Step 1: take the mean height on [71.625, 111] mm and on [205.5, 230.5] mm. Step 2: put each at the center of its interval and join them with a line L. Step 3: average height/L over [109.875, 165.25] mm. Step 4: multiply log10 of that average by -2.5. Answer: 0.08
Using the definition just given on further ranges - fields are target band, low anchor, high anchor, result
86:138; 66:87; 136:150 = -0.18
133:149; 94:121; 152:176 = 0.39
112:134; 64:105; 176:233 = 0.04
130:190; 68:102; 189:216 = 0.17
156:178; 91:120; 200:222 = 0.06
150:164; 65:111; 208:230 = -0.08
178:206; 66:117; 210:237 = -0.24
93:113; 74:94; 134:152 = -0.15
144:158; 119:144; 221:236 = -0.02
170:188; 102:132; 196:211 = 0.03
